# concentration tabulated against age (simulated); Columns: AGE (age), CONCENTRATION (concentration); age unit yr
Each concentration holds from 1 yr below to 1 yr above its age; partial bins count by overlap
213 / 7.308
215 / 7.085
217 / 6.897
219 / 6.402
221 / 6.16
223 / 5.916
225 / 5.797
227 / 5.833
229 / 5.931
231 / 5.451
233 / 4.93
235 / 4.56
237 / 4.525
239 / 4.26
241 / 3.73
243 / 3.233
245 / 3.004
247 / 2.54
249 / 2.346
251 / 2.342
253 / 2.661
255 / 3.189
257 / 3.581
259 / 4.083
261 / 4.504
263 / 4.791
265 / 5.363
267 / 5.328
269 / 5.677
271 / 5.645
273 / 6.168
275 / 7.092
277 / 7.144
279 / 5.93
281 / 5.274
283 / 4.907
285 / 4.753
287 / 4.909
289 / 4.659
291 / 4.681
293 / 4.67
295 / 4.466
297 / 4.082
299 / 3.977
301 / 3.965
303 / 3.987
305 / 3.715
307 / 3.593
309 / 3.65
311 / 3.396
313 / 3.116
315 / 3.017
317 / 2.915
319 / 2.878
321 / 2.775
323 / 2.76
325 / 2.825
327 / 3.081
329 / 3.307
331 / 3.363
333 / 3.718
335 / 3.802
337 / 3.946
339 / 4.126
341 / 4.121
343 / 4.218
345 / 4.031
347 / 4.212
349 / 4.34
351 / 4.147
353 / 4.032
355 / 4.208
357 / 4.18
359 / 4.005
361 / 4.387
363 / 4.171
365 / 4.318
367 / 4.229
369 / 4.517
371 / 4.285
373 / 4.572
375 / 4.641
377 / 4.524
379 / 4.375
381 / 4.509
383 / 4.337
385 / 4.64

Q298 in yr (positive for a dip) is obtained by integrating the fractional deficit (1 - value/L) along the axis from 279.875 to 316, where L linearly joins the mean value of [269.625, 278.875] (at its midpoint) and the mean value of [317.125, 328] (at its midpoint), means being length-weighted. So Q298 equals 3.9 yr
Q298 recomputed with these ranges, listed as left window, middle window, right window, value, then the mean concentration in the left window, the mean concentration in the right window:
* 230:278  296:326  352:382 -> 6.9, 4.42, 4.33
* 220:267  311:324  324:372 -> 3.6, 4.31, 3.98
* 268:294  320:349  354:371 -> 6.5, 5.5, 4.25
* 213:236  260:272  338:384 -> 0.5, 5.97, 4.28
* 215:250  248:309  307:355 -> -4.7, 4.86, 3.57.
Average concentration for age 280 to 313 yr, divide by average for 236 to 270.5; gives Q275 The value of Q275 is 1.10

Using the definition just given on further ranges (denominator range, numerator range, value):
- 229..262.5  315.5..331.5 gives 0.79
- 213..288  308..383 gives 0.78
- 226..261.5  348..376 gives 1.09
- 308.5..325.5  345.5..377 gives 1.42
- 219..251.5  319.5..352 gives 0.81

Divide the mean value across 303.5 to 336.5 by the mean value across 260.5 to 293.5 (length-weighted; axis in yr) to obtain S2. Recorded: 0.6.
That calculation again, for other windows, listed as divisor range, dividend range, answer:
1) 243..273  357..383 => 1.10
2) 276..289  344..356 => 0.77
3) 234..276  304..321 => 0.77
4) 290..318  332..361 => 1.08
